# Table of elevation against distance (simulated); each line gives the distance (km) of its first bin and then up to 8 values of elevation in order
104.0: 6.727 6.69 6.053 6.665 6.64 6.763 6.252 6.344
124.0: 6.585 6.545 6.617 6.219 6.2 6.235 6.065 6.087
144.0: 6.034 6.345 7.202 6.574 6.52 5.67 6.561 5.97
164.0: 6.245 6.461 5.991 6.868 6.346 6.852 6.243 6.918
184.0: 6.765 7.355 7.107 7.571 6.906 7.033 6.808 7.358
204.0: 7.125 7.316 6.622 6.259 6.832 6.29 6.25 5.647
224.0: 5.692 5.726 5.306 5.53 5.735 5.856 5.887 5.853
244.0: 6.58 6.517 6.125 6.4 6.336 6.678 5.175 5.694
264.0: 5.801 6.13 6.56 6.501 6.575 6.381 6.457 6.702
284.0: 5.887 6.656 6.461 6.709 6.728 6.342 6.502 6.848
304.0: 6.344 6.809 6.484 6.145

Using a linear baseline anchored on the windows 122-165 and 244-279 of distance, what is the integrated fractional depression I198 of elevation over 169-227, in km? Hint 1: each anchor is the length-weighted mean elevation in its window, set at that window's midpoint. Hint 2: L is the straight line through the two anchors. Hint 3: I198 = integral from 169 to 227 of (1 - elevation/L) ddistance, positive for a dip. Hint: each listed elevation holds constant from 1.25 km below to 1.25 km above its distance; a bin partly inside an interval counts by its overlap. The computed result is -3.6 km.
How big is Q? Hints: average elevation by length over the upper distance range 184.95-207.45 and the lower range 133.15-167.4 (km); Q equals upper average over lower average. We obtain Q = 1.14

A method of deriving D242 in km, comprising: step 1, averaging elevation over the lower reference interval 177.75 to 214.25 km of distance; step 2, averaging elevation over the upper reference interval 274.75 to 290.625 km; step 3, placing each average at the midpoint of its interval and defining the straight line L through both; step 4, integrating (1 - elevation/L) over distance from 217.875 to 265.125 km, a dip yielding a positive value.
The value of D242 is 5.25 km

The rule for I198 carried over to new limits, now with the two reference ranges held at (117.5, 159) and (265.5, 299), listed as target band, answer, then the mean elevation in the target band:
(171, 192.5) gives -1.67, 6.88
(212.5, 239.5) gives 2.25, 5.89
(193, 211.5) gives -1.64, 6.97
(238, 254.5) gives 0.51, 6.24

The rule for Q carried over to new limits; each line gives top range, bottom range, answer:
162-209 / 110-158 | 1.07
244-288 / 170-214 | 0.91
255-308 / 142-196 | 0.97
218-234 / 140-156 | 0.89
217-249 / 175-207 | 0.84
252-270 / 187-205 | 0.85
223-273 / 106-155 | 0.93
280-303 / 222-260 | 1.10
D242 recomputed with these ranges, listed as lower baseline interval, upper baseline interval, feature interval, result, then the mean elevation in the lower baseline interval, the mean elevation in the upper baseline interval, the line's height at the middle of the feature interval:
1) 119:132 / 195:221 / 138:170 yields 1.31 km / 6.46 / 6.76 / 6.56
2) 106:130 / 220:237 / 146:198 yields -4.88 km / 6.51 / 5.64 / 6.08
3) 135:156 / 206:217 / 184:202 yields -1.55 km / 6.36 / 6.64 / 6.56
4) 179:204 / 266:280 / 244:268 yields 1.65 km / 7.05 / 6.45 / 6.58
